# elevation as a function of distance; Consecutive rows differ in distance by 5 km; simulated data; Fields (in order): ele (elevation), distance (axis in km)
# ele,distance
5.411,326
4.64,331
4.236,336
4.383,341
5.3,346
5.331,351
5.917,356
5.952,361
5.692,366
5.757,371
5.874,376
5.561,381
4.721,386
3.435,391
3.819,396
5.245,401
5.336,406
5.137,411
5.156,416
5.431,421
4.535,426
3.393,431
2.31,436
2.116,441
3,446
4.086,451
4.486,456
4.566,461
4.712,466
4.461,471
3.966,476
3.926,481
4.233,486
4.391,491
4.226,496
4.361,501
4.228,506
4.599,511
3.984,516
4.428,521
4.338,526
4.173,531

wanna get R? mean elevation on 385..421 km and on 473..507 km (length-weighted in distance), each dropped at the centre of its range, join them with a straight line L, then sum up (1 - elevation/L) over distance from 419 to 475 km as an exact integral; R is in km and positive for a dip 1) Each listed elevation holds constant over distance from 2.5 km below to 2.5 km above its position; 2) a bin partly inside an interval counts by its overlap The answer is 6.93 km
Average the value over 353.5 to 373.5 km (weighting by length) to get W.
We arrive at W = 5.83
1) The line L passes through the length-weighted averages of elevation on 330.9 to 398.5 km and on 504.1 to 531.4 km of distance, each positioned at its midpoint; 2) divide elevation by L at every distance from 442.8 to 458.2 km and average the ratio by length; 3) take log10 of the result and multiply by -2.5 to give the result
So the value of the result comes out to 0.224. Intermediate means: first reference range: 5.06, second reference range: 4.3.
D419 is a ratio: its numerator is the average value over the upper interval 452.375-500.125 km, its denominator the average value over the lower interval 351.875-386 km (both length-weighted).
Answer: 0.8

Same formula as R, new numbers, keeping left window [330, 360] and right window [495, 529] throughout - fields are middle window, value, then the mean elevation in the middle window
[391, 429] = -0.65 km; 4.83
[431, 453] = 8.12 km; 2.91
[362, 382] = -3.39 km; 5.75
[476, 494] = 1.11 km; 4.15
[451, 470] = 0.09 km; 4.51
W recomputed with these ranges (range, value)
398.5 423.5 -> 5.26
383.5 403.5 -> 4.3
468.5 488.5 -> 4.15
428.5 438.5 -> 2.85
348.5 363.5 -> 5.73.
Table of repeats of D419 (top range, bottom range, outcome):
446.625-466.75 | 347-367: 0.76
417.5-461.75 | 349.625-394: 0.71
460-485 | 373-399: 0.91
